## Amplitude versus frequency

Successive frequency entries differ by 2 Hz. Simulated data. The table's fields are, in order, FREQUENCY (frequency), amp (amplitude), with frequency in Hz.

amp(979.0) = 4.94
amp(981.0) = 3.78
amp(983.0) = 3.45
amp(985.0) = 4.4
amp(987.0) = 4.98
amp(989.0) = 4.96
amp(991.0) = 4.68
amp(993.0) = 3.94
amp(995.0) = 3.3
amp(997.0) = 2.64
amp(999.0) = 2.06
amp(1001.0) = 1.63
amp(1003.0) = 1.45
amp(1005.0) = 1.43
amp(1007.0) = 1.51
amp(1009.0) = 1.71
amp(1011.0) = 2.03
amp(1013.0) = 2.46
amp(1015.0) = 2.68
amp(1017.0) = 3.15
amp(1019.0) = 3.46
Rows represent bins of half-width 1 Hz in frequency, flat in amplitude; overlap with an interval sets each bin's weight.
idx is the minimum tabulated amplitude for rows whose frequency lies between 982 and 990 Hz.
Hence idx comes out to 3.45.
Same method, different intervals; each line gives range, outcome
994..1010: 1.43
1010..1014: 2.03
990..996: 3.3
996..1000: 2.06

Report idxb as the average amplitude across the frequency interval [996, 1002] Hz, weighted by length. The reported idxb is 2.11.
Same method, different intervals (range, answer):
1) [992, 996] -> 3.62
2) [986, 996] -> 4.37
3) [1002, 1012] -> 1.63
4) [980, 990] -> 4.31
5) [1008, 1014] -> 2.07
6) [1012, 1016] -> 2.57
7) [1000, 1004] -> 1.54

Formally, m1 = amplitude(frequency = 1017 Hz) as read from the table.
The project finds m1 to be 3.15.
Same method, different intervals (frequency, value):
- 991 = 4.68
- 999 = 2.06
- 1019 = 3.46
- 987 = 4.98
